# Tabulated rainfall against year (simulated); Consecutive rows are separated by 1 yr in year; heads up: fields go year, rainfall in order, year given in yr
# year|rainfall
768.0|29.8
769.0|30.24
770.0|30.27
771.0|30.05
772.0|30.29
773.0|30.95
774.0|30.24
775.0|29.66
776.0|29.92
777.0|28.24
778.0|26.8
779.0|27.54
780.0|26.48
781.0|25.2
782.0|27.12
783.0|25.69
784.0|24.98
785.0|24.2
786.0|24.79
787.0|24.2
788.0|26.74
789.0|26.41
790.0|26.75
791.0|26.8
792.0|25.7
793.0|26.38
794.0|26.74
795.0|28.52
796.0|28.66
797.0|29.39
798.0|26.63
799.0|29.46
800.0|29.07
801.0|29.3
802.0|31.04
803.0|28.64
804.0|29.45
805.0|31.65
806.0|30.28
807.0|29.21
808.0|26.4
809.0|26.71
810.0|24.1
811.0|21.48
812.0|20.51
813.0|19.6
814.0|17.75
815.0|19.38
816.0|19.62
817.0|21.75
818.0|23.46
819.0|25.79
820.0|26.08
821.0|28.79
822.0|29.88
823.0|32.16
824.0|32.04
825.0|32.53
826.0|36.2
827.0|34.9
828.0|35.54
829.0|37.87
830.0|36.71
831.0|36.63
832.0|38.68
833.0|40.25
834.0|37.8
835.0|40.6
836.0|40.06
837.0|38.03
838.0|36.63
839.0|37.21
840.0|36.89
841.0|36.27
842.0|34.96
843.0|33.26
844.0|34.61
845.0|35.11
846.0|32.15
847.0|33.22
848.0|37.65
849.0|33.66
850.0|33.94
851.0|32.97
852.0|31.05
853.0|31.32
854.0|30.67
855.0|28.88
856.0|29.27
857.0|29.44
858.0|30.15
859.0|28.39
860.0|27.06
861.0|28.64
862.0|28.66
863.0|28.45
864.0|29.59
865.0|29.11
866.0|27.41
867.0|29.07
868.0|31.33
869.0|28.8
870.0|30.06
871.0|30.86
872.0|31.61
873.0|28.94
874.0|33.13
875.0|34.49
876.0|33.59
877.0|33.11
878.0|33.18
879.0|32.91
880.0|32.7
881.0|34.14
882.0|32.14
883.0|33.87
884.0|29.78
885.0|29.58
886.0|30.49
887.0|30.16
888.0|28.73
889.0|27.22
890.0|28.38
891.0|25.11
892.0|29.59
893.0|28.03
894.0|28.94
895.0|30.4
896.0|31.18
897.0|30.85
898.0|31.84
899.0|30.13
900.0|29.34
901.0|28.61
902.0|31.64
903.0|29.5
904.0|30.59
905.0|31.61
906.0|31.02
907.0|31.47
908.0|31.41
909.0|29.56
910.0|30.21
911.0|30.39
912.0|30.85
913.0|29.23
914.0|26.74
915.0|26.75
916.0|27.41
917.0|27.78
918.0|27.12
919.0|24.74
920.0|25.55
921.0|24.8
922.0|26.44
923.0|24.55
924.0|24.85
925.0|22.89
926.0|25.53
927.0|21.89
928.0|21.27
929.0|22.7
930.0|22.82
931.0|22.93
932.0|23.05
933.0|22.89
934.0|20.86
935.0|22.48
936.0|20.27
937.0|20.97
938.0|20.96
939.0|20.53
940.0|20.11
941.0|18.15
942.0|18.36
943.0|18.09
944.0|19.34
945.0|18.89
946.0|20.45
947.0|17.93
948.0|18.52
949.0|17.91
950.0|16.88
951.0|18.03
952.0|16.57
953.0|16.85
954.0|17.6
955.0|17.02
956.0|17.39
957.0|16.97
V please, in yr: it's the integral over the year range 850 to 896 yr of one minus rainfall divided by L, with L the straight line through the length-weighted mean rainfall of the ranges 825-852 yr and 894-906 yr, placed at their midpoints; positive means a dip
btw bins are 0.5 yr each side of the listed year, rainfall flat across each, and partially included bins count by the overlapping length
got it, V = 3.61 yr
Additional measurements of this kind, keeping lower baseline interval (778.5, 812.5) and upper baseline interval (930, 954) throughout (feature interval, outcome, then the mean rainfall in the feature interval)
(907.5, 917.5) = -3.75 yr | 29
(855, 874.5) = -4.96 yr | 29.5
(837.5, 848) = -4.51 yr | 35.2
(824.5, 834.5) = -4.54 yr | 36.7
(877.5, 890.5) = -4.89 yr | 31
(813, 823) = 0.76 yr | 23.8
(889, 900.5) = -3.85 yr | 29.3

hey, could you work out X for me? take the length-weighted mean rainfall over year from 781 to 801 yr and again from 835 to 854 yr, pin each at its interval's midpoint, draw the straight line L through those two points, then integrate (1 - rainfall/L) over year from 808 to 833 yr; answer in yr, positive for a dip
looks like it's 2.4 yr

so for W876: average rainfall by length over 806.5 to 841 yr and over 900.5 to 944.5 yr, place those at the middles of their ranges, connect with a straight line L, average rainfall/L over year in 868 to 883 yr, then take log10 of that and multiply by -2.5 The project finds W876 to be -0.16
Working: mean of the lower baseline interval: 30.7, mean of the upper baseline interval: 25.2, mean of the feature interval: 32.2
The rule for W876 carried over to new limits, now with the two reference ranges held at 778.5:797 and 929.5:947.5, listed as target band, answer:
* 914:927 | -0.20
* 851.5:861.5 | -0.24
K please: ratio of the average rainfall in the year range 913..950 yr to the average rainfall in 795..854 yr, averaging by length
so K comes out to 0.72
